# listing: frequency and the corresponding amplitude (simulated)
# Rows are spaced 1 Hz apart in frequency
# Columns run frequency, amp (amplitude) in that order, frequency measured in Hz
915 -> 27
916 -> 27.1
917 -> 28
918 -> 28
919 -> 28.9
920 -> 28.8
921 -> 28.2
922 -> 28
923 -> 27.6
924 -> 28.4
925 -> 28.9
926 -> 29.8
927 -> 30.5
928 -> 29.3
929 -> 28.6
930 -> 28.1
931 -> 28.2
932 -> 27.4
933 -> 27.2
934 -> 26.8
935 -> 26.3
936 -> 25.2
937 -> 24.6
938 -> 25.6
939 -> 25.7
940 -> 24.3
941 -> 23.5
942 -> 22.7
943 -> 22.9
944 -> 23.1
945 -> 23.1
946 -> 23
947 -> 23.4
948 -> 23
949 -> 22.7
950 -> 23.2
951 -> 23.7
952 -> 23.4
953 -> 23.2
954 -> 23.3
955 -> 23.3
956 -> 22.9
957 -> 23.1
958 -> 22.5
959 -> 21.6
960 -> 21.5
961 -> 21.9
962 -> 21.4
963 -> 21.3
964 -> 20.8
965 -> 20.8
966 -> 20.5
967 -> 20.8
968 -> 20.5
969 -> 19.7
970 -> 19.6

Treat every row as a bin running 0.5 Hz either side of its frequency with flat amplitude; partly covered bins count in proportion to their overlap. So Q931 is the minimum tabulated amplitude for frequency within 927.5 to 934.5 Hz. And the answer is 26.8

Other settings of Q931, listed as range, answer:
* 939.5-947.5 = 22.7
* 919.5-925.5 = 27.6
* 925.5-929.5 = 28.6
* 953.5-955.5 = 23.3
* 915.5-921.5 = 27.1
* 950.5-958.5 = 22.5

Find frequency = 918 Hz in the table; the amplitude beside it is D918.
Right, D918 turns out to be 28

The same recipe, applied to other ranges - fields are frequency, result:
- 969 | 19.7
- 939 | 25.7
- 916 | 27.1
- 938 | 25.6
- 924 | 28.4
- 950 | 23.2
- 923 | 27.6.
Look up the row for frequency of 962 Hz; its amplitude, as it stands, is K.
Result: 21.4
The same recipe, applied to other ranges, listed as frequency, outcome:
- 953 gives 23.2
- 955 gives 23.3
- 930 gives 28.1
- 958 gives 22.5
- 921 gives 28.2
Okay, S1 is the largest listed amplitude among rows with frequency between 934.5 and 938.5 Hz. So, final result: 26.3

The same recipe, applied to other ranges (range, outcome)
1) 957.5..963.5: 22.5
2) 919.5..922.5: 28.8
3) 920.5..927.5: 30.5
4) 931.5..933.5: 27.4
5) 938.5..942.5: 25.7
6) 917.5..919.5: 28.9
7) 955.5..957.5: 23.1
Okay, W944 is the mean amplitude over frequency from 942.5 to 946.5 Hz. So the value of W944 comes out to 23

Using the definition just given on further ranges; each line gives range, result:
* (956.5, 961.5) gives 22.1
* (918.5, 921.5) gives 28.6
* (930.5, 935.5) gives 27.2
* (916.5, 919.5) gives 28.3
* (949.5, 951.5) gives 23.4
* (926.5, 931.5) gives 28.9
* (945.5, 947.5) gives 23.2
